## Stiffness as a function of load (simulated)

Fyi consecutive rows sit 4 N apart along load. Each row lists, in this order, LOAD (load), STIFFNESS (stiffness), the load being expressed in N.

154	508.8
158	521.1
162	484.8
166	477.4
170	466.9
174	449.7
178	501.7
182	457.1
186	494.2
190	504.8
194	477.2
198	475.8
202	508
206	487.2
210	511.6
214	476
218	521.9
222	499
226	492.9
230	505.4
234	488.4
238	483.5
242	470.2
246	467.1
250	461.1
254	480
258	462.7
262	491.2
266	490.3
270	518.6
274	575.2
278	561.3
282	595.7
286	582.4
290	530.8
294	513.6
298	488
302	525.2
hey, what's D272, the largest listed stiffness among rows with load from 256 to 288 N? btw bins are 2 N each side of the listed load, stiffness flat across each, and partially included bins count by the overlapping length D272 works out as 595.7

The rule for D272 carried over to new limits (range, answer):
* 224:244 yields 505.4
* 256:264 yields 491.2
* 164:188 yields 501.7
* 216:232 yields 521.9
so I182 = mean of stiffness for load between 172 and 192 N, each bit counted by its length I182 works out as 482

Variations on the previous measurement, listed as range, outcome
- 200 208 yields 498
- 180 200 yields 482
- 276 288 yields 580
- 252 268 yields 481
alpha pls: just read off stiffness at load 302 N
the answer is 525.2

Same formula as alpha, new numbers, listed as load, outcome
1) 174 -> 449.7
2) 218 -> 521.9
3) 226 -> 492.9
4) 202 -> 508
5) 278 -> 561.3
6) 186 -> 494.2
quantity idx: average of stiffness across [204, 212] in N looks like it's 499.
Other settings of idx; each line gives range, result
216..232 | 505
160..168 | 481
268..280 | 552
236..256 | 472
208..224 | 502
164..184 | 471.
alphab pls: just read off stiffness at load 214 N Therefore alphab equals 476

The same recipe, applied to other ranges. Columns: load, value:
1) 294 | 513.6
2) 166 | 477.4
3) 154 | 508.8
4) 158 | 521.1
